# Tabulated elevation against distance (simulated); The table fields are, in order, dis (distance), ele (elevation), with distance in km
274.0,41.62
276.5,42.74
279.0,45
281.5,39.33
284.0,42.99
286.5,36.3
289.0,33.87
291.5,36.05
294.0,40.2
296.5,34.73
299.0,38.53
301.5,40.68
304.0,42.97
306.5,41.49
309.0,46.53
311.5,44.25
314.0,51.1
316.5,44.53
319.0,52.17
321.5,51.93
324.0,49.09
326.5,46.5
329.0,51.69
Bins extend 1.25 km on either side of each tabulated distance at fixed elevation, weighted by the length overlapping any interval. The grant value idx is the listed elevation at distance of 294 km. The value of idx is 40.2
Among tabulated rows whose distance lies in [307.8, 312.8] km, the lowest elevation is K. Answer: 44.25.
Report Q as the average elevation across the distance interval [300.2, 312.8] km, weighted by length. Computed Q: 43.2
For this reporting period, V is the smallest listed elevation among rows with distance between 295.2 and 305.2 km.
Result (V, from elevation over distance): 34.73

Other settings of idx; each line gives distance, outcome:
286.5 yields 36.3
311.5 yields 44.25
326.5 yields 46.5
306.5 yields 41.49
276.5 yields 42.74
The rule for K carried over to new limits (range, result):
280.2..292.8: 33.87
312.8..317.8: 44.53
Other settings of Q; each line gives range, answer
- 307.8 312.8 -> 45.4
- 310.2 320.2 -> 48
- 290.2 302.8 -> 38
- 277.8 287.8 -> 40.8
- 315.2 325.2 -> 49.4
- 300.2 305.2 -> 41.8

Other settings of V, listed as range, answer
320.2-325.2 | 49.09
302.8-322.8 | 41.49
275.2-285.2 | 39.33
